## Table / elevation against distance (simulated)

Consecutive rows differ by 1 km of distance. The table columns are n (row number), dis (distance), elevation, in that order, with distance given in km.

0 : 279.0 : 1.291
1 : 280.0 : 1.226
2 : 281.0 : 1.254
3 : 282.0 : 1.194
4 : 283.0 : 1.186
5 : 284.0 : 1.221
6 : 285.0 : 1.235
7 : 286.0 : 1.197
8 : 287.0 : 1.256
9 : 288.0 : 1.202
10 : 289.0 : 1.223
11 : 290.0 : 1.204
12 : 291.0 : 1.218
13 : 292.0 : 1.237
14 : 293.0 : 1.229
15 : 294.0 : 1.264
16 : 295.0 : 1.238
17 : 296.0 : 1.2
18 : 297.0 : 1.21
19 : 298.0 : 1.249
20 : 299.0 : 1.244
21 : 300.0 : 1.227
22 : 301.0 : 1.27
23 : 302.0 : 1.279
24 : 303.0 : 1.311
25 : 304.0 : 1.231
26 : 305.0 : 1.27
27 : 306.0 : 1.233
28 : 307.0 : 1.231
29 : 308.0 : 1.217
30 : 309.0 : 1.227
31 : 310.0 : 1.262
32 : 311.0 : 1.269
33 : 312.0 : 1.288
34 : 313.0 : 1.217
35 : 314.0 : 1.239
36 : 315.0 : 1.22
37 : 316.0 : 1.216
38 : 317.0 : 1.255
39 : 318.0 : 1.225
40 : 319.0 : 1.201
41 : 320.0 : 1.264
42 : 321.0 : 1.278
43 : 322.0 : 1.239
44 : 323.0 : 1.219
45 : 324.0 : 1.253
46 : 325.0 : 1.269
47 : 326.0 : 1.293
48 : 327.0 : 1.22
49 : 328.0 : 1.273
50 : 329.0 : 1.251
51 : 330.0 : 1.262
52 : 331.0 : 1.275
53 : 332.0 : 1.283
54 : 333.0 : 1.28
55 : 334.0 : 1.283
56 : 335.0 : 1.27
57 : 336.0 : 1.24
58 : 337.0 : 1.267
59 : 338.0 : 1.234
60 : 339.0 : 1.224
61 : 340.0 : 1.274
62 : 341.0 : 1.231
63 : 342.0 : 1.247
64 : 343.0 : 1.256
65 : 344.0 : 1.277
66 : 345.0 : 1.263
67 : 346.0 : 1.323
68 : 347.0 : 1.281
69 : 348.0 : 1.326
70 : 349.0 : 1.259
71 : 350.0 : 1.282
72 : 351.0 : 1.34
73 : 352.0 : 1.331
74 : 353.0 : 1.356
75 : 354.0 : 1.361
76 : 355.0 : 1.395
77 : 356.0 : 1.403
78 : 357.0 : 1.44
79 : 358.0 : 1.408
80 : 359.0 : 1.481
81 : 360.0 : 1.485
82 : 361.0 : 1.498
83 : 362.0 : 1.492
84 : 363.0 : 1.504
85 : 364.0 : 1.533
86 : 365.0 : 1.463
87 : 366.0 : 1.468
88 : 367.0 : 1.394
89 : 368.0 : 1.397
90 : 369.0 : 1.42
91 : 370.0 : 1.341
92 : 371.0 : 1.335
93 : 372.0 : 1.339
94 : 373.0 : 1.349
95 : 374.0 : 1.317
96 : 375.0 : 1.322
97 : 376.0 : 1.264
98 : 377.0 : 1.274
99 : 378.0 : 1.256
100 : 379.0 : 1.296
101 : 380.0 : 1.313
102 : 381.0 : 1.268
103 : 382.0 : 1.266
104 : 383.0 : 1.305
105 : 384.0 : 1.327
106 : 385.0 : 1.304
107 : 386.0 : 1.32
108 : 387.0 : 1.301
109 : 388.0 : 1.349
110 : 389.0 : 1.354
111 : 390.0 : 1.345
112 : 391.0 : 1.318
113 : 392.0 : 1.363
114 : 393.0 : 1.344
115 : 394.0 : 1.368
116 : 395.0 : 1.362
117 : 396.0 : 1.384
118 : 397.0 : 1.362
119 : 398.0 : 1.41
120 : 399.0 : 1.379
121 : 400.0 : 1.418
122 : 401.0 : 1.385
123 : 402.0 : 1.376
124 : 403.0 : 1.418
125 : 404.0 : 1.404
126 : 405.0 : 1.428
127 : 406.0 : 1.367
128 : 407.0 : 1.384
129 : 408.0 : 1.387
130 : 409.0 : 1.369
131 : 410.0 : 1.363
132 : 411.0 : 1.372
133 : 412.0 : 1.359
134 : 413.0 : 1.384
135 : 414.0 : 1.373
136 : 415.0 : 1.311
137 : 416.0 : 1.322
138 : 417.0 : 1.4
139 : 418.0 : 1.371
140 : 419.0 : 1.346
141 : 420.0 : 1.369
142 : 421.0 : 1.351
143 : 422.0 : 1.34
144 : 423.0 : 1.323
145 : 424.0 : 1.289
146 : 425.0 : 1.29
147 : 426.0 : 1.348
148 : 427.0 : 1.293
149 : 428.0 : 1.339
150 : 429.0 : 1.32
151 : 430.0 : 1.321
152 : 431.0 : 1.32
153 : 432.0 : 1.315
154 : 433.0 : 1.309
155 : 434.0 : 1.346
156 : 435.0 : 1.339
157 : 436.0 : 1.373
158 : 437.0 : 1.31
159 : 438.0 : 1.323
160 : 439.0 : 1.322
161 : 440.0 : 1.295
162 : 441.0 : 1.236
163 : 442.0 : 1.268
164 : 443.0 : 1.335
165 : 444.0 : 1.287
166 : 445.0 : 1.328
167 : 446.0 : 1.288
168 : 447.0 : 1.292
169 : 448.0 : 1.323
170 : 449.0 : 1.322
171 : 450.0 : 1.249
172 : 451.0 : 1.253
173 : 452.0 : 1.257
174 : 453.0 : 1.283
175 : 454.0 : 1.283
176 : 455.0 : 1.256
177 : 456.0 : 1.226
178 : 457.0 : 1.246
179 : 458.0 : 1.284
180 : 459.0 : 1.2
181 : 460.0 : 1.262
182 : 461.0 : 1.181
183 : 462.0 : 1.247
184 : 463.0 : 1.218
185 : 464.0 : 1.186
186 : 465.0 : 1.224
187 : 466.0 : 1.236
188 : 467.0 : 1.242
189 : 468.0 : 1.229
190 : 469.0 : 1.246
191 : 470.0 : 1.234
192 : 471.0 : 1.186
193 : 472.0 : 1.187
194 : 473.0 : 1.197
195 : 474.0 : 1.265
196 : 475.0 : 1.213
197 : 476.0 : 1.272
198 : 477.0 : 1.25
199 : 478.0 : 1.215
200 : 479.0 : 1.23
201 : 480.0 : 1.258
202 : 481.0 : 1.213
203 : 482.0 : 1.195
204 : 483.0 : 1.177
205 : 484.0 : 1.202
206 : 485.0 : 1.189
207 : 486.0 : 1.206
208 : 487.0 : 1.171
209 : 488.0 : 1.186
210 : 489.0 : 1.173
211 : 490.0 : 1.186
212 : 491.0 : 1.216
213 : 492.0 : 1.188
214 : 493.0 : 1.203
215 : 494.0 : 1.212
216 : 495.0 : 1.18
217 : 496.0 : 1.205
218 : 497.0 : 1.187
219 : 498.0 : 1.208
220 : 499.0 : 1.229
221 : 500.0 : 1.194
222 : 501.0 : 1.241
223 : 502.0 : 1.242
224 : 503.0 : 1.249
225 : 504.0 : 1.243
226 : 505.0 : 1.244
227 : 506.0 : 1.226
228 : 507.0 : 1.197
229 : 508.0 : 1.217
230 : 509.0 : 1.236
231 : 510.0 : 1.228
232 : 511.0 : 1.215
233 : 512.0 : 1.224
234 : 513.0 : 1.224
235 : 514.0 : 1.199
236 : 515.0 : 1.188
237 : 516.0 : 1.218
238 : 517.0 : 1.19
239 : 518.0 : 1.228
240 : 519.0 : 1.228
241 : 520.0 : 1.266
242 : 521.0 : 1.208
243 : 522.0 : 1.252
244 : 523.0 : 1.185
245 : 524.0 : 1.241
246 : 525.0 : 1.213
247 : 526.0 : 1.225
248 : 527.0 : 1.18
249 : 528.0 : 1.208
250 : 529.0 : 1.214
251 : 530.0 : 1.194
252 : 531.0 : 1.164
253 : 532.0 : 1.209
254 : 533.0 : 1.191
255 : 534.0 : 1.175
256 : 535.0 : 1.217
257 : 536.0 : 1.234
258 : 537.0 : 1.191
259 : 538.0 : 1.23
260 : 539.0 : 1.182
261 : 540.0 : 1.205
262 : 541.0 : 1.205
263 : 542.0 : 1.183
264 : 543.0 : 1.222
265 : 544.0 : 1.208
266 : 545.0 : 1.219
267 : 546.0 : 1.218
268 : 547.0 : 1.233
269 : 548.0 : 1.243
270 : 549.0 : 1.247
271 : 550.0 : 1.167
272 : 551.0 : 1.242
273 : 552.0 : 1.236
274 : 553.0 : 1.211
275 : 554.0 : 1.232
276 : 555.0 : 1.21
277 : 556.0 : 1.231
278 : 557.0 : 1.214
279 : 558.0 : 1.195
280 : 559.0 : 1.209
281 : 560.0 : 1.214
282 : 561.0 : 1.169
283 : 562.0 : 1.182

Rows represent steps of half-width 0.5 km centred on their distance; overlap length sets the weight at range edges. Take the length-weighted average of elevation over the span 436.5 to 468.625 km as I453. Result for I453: 1.27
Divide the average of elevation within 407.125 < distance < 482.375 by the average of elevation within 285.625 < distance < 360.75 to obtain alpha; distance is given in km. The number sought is 1.0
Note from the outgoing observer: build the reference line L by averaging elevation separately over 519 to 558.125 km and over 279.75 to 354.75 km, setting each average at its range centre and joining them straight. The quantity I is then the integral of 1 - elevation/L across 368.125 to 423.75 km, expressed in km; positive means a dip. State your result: -4.9 km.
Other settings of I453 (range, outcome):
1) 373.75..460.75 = 1.33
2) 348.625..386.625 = 1.37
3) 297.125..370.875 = 1.3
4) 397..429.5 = 1.36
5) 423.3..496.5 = 1.25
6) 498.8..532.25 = 1.22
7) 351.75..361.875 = 1.42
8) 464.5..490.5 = 1.21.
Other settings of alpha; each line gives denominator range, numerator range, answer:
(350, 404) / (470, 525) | 0.89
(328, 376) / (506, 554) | 0.91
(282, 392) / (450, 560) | 0.94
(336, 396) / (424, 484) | 0.94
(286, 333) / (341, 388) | 1.09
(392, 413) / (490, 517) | 0.88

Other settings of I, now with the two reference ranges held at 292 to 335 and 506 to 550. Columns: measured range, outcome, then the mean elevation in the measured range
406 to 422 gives -1.7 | 1.36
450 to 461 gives -0.2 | 1.25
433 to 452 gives -1.2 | 1.3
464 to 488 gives 0.1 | 1.22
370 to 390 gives -1.2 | 1.31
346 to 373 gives -3.3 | 1.4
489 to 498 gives 0.2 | 1.2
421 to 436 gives -1.1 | 1.32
